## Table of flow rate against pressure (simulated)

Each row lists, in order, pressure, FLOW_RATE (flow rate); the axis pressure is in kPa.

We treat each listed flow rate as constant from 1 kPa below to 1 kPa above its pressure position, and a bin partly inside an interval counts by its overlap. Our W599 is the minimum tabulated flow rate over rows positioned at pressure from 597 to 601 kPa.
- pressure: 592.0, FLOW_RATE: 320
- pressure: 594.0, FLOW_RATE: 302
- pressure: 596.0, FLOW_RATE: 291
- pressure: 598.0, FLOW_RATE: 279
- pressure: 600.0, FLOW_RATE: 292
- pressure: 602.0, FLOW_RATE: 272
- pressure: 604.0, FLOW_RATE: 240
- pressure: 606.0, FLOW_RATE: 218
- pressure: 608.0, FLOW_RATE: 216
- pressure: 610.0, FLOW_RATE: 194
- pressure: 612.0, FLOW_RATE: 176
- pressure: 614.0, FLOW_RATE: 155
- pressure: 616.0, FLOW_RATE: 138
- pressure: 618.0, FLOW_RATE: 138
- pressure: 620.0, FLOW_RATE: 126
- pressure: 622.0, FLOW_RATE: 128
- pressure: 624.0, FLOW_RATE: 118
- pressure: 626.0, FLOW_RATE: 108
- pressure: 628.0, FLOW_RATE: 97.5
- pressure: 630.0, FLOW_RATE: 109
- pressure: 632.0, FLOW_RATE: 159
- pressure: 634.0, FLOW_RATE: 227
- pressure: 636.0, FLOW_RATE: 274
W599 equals 279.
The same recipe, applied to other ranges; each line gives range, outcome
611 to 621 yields 126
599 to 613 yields 176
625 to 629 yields 97.5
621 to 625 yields 118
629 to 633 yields 109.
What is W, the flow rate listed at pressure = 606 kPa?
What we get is 218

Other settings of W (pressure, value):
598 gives 279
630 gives 109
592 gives 320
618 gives 138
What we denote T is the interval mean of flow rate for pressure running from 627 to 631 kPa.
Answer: 103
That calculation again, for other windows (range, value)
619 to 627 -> 120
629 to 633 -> 134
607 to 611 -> 205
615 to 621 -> 134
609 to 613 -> 185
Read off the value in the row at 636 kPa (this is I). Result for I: 274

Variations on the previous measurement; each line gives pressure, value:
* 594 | 302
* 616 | 138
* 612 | 176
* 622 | 128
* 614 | 155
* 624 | 118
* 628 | 97.5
